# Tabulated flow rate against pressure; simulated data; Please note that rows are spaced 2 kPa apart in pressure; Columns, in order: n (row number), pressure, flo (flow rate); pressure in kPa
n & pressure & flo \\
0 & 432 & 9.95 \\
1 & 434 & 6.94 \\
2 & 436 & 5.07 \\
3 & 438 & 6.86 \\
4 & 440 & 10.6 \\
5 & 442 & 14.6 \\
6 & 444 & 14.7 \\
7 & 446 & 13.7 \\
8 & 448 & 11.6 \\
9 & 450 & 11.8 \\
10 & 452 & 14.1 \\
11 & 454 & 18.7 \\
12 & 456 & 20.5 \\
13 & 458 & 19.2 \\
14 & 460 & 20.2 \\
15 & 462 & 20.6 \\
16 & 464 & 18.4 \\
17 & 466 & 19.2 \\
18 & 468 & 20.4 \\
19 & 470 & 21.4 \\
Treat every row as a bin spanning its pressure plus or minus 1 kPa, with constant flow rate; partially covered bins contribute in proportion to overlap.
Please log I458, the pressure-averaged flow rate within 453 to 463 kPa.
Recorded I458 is 19.8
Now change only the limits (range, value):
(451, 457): 17.8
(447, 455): 14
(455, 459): 19.9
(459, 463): 20.4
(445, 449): 12.6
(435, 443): 9.28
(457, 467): 19.5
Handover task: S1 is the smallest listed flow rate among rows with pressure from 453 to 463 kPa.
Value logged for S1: 18.7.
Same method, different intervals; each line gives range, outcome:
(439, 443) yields 10.6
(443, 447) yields 13.7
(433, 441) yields 5.07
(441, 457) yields 11.6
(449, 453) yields 11.8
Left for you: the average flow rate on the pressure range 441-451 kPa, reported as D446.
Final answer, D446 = 13.3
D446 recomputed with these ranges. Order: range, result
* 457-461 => 19.7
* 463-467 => 18.8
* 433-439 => 6.29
